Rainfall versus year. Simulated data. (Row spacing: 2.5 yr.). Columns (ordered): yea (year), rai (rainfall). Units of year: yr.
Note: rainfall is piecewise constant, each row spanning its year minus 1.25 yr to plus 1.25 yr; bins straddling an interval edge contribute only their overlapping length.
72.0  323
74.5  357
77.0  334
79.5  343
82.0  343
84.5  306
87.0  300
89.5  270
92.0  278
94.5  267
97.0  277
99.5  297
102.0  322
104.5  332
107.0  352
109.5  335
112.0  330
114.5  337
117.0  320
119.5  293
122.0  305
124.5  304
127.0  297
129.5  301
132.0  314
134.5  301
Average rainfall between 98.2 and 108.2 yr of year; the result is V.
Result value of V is 325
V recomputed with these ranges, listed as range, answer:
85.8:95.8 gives 279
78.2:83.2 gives 343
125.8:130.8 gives 299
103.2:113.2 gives 337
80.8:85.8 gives 324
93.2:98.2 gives 272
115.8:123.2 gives 306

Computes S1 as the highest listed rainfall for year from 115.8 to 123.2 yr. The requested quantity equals 320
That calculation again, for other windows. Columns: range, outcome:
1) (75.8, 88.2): 343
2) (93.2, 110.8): 352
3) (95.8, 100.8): 297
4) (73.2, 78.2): 357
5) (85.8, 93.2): 300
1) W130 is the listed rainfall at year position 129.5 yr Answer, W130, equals 301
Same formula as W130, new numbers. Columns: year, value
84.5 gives 306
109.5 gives 335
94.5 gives 267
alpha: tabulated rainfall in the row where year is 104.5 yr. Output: 332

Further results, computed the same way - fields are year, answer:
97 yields 277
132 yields 314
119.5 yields 293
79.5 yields 343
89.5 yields 270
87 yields 300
